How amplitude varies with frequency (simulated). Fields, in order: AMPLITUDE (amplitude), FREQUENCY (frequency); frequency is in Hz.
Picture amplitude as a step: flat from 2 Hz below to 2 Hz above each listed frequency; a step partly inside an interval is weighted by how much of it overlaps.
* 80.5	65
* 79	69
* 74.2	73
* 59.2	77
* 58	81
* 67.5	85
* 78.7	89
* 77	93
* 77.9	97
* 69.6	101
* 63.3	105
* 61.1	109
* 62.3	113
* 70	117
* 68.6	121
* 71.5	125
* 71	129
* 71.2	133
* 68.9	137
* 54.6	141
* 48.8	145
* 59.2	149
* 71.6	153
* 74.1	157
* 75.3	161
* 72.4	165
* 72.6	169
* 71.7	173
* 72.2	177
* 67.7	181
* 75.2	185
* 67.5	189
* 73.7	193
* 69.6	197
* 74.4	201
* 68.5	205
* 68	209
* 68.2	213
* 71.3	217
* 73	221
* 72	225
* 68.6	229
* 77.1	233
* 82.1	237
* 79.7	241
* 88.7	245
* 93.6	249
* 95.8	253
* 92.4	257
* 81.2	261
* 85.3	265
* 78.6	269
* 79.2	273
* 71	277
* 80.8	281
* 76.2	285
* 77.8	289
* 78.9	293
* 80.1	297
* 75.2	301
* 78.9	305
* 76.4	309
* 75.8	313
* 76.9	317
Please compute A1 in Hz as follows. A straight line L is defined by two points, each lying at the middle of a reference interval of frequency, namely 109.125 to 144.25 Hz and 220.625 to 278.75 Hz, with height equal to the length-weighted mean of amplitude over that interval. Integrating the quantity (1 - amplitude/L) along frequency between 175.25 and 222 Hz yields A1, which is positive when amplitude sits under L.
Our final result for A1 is 2.7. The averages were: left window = 66.3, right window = 81.5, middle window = 70.7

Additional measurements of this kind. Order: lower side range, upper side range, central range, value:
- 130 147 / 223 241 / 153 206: -3.50 Hz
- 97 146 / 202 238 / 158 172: -0.98 Hz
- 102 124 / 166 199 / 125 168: 0.80 Hz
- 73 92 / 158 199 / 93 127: 0.02 Hz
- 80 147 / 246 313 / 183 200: 0.49 Hz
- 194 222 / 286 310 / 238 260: -4.60 Hz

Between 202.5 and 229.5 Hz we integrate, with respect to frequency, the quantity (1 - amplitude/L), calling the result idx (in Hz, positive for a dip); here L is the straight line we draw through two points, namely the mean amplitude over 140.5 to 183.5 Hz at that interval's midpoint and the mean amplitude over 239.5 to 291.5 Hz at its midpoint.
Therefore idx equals 2.0 Hz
